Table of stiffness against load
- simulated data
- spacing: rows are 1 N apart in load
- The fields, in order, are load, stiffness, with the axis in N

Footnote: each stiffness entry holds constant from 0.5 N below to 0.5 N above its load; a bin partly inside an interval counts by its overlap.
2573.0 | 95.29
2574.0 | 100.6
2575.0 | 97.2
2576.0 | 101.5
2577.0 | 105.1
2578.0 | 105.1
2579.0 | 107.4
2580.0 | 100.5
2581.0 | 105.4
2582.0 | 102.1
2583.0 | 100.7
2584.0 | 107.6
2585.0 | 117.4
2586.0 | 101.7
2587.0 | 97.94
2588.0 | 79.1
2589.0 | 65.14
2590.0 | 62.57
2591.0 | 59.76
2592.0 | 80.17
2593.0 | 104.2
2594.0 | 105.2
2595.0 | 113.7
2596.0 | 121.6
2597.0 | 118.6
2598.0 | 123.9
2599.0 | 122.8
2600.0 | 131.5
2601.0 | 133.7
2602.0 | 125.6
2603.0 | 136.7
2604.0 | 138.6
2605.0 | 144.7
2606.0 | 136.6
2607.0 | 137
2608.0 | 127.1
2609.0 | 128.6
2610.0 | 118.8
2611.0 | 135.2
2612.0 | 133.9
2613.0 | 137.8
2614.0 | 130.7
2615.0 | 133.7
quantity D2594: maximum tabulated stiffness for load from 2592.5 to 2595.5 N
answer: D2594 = 113.7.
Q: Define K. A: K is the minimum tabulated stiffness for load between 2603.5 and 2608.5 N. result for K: 127.1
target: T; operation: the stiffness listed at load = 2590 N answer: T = 62.57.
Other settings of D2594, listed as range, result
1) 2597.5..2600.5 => 131.5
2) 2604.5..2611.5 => 144.7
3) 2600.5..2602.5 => 133.7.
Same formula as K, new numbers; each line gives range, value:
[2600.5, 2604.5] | 125.6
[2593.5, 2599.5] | 105.2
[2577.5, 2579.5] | 105.1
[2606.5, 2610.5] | 118.8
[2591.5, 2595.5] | 80.17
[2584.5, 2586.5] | 101.7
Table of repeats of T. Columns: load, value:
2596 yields 121.6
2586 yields 101.7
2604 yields 138.6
